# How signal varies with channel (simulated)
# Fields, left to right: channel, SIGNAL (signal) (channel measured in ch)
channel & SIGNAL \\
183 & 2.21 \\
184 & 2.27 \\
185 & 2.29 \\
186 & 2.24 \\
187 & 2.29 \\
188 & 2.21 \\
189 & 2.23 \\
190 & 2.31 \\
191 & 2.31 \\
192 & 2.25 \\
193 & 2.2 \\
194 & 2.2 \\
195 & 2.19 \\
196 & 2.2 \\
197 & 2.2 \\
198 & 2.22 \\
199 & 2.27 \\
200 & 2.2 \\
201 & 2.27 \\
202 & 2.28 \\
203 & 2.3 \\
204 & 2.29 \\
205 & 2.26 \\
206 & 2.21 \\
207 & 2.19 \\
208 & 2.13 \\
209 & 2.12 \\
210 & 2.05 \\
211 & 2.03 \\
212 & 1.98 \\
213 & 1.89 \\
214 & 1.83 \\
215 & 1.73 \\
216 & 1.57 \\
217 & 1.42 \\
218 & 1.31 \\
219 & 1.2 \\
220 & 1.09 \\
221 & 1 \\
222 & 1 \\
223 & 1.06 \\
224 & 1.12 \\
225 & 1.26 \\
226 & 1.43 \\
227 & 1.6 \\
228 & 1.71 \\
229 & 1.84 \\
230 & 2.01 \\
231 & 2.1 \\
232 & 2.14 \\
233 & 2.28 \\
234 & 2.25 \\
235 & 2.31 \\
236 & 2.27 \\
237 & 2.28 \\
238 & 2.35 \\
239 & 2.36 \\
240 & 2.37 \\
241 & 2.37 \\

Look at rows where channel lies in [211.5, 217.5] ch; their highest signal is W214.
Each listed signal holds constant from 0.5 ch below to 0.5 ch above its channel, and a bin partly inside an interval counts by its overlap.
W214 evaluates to 1.98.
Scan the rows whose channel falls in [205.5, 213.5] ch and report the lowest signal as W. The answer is 1.89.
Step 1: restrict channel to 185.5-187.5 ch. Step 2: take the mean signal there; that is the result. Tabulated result 2.27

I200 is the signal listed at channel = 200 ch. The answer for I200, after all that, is 2.2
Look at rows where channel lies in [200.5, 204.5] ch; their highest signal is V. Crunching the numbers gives 2.3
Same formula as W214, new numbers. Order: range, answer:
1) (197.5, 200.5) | 2.27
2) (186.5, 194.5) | 2.31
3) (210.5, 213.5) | 2.03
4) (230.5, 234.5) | 2.28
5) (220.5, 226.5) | 1.43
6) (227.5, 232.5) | 2.14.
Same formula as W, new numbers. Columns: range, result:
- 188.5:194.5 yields 2.2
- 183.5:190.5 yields 2.21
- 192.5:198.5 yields 2.19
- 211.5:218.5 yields 1.31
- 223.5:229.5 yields 1.12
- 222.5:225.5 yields 1.06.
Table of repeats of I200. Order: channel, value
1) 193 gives 2.2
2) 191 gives 2.31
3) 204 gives 2.29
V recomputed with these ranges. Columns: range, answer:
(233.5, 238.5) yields 2.35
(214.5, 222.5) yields 1.73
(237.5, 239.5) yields 2.36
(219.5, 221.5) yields 1.09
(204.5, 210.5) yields 2.26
